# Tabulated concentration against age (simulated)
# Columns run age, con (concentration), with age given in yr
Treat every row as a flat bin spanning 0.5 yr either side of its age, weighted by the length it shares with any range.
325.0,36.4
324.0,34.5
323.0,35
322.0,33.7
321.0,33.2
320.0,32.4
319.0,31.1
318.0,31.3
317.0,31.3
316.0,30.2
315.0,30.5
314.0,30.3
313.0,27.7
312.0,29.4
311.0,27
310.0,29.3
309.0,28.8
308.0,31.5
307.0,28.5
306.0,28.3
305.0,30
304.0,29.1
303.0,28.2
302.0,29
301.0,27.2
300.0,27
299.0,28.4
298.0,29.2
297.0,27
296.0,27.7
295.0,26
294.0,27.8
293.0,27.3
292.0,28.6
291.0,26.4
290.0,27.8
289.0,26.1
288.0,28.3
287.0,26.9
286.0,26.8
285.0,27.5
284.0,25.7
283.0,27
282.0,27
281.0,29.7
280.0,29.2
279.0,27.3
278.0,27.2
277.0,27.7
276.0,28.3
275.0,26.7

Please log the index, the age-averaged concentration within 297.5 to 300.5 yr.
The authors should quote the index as 28.2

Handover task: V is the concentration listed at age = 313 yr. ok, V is 27.7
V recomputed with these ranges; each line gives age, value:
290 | 27.8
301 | 27.2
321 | 33.2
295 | 26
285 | 27.5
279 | 27.3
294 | 27.8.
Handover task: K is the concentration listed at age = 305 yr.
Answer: 30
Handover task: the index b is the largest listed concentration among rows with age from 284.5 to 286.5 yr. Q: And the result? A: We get 27.5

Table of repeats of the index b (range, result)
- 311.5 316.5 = 30.5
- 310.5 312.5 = 29.4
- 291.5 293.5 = 28.6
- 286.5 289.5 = 28.3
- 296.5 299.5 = 29.2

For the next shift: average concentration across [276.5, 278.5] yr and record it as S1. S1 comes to 27.4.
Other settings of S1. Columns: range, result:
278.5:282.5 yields 28.3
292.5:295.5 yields 27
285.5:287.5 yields 26.9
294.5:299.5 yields 27.7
